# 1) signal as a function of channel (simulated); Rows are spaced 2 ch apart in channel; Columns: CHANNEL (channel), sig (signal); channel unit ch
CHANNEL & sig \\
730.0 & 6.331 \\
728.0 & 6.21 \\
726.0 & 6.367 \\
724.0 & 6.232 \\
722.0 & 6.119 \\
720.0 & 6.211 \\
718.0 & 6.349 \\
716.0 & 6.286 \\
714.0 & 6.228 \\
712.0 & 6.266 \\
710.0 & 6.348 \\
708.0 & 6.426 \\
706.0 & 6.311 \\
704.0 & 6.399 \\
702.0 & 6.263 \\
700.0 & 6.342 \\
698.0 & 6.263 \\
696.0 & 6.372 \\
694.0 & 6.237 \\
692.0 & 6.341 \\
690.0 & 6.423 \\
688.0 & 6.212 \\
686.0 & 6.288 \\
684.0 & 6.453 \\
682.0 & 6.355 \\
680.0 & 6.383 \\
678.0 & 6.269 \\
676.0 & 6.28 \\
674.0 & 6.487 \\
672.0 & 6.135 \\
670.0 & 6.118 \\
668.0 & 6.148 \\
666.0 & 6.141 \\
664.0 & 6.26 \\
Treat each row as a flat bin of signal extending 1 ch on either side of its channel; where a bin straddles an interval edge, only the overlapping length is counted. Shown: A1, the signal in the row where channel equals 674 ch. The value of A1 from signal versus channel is 6.487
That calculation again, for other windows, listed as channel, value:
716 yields 6.286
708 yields 6.426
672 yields 6.135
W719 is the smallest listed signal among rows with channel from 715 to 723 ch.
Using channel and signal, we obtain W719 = 6.119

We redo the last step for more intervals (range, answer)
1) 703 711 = 6.311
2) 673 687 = 6.269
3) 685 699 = 6.212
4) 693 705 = 6.237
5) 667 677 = 6.118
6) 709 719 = 6.228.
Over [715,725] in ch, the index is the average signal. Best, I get 6.24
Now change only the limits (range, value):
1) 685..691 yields 6.31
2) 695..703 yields 6.31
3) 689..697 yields 6.34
